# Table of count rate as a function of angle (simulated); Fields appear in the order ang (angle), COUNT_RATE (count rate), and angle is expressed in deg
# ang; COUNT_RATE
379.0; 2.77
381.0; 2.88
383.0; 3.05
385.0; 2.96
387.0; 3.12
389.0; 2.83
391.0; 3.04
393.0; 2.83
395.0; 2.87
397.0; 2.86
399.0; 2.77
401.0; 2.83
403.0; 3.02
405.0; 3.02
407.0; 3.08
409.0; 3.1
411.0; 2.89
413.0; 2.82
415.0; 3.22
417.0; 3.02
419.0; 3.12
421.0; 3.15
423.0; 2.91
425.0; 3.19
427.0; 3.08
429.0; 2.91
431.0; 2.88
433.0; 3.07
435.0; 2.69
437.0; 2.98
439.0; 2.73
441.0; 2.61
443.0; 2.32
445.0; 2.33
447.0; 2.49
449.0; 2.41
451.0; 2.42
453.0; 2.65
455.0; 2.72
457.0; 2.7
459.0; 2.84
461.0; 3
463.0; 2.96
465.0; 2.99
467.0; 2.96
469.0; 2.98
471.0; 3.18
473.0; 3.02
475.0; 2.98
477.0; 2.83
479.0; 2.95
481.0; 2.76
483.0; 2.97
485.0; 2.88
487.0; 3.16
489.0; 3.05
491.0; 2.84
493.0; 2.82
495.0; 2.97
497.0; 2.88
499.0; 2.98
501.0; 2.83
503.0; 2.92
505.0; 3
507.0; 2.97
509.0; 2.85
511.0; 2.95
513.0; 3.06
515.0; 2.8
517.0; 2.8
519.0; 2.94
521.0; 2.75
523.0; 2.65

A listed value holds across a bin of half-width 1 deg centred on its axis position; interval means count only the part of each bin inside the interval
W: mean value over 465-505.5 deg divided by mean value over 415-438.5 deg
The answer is 1.0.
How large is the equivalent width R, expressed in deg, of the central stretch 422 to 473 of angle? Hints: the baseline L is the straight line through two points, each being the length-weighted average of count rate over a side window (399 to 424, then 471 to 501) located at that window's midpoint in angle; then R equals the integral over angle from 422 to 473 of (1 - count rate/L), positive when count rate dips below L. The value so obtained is 2.9 deg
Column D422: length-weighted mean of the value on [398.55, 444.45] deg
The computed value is 2.93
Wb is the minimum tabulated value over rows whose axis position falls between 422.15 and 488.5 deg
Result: 2.32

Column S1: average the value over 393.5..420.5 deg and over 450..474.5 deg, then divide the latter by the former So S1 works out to 0.97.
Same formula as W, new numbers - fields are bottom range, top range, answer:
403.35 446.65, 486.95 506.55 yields 1.01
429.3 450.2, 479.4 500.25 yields 1.10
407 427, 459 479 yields 0.98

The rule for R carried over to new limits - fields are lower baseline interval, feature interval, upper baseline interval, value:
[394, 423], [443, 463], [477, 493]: 2.2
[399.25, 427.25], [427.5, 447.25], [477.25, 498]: 1.8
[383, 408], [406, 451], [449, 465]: -0.2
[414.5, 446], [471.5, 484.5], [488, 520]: -0.1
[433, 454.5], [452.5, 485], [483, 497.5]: -1.5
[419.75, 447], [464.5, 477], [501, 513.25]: -0.5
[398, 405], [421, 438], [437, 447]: -2.1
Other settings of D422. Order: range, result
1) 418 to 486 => 2.84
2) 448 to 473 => 2.83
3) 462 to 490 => 2.98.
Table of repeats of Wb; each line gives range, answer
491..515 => 2.8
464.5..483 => 2.76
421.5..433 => 2.88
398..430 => 2.77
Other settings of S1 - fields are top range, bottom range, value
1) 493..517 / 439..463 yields 1.12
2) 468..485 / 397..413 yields 1.00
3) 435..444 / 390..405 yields 0.92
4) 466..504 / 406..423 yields 0.97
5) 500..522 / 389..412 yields 0.99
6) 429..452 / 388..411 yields 0.90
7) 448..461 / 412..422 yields 0.87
